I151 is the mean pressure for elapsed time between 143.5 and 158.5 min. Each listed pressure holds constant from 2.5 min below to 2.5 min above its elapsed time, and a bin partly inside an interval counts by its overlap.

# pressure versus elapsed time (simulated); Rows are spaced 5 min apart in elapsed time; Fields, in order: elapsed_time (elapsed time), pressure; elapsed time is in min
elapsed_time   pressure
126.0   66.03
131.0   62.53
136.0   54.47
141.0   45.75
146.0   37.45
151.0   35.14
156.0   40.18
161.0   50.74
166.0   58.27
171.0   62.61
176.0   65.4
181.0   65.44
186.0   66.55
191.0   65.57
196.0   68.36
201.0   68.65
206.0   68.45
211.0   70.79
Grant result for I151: 37.6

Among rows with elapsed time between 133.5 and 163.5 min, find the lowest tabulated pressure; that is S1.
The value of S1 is 35.14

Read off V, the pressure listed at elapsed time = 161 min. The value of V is 50.74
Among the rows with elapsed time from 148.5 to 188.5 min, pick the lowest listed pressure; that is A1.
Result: 35.14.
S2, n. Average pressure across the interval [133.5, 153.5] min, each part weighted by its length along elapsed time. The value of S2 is 43.2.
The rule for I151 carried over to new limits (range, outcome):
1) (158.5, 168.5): 54.5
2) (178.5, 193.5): 65.9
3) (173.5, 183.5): 65.4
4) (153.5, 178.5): 55.4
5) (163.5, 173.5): 60.4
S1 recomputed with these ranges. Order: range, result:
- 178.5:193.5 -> 65.44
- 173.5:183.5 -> 65.4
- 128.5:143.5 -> 45.75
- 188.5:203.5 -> 65.57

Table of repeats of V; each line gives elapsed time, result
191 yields 65.57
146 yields 37.45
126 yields 66.03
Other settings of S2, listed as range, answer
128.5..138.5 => 58.5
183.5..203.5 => 67.3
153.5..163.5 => 45.5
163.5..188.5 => 63.7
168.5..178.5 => 64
